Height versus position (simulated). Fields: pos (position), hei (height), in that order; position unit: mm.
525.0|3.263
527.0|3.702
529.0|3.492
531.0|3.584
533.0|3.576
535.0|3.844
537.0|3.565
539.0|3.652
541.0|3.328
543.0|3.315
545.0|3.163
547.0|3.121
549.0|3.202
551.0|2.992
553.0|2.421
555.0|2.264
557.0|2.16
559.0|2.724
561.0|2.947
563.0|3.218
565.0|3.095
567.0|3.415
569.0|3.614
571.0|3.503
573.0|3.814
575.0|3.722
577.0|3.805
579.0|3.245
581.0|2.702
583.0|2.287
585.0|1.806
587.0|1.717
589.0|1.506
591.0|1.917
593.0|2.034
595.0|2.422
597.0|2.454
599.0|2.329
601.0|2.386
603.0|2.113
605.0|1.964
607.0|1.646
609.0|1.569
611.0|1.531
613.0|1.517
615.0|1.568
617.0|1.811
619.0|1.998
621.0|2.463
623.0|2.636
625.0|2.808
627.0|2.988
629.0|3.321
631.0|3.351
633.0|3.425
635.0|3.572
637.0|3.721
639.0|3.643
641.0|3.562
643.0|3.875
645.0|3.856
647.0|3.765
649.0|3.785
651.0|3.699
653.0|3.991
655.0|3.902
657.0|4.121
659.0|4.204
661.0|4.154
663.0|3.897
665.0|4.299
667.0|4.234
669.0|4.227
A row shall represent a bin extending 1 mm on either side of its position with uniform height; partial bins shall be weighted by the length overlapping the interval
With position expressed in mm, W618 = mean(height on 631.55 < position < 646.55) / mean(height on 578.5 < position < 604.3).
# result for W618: 1.66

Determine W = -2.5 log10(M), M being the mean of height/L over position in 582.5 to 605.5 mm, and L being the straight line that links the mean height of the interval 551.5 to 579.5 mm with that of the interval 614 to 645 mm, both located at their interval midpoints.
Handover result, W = 0.43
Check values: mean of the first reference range 3.13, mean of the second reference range 3.01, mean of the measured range 2.08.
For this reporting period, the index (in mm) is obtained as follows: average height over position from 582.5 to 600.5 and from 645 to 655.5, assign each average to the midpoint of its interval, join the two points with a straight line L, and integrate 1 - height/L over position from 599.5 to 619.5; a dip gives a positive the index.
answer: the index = 5.8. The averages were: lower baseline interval 2.06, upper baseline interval 3.83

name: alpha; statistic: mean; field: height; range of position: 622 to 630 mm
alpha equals 2.94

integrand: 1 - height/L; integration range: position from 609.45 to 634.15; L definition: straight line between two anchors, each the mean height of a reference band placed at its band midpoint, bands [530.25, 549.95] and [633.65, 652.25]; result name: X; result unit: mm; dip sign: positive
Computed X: 8.27 mm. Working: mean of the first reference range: 3.43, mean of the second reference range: 3.72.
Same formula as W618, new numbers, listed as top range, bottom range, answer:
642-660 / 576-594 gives 1.67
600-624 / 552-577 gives 0.62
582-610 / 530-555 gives 0.61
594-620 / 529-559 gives 0.62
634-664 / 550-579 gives 1.23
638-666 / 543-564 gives 1.37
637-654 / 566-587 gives 1.21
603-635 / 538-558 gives 0.79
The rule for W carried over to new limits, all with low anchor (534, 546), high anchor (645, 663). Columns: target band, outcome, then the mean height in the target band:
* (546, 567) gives 0.240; 2.84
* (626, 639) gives 0.132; 3.42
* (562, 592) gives 0.244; 2.89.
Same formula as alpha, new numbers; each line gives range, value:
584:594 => 1.8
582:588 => 1.94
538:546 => 3.36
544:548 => 3.14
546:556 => 2.8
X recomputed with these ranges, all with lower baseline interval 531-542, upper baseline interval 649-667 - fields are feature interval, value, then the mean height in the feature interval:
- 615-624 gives 4.02 mm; 2.15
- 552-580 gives 4.26 mm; 3.14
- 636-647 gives 0.66 mm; 3.73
